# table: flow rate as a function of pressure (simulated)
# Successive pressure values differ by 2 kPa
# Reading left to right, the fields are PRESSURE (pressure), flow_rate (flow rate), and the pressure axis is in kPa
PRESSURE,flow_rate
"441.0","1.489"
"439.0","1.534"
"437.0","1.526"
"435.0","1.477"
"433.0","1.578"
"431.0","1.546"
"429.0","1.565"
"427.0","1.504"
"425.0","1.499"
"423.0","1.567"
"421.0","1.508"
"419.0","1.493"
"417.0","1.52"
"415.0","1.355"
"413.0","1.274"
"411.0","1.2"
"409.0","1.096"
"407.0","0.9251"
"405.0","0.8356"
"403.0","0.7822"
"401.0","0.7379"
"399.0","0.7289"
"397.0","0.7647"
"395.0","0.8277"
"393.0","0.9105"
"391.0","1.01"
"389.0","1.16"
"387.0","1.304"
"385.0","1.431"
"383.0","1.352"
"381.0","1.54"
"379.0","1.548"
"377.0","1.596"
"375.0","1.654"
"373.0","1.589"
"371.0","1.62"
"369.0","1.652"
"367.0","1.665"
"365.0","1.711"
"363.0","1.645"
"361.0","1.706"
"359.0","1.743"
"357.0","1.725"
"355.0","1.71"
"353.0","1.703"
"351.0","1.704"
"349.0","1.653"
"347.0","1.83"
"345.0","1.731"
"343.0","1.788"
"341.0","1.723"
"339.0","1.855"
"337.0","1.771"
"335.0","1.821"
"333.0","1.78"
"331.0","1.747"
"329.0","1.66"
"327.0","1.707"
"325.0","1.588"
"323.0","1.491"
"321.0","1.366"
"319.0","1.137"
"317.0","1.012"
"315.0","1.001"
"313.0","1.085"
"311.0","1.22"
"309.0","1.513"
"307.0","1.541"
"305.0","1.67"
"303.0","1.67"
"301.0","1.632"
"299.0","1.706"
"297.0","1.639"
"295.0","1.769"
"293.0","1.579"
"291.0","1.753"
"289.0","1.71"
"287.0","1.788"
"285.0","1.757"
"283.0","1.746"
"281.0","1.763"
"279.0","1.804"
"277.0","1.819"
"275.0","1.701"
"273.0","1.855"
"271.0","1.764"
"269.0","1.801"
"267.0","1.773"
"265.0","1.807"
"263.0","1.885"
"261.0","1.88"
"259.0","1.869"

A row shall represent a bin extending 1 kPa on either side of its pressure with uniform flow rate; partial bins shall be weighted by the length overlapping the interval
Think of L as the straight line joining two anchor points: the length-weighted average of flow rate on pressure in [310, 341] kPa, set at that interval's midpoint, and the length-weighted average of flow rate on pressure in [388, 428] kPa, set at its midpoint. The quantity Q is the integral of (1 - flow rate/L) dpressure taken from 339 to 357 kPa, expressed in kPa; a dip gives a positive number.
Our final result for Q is -4.4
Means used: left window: 1.49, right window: 1.13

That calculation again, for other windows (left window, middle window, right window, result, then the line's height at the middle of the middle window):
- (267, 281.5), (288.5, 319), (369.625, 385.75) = 4.2 kPa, 1.72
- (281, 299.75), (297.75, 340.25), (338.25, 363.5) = 5.0 kPa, 1.73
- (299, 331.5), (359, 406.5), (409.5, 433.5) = 5.0 kPa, 1.45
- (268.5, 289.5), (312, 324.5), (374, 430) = 3.1 kPa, 1.6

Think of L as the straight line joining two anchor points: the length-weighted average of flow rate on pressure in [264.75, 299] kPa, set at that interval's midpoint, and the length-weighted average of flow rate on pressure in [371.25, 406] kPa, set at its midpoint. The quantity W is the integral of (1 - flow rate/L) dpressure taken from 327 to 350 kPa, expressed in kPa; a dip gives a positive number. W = -5.0 kPa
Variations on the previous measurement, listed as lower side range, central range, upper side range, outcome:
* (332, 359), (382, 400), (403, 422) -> 4.44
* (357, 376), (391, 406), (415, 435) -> 7.32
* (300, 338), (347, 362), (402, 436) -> -2.87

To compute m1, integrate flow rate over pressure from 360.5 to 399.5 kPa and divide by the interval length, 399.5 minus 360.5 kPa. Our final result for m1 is 1.37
